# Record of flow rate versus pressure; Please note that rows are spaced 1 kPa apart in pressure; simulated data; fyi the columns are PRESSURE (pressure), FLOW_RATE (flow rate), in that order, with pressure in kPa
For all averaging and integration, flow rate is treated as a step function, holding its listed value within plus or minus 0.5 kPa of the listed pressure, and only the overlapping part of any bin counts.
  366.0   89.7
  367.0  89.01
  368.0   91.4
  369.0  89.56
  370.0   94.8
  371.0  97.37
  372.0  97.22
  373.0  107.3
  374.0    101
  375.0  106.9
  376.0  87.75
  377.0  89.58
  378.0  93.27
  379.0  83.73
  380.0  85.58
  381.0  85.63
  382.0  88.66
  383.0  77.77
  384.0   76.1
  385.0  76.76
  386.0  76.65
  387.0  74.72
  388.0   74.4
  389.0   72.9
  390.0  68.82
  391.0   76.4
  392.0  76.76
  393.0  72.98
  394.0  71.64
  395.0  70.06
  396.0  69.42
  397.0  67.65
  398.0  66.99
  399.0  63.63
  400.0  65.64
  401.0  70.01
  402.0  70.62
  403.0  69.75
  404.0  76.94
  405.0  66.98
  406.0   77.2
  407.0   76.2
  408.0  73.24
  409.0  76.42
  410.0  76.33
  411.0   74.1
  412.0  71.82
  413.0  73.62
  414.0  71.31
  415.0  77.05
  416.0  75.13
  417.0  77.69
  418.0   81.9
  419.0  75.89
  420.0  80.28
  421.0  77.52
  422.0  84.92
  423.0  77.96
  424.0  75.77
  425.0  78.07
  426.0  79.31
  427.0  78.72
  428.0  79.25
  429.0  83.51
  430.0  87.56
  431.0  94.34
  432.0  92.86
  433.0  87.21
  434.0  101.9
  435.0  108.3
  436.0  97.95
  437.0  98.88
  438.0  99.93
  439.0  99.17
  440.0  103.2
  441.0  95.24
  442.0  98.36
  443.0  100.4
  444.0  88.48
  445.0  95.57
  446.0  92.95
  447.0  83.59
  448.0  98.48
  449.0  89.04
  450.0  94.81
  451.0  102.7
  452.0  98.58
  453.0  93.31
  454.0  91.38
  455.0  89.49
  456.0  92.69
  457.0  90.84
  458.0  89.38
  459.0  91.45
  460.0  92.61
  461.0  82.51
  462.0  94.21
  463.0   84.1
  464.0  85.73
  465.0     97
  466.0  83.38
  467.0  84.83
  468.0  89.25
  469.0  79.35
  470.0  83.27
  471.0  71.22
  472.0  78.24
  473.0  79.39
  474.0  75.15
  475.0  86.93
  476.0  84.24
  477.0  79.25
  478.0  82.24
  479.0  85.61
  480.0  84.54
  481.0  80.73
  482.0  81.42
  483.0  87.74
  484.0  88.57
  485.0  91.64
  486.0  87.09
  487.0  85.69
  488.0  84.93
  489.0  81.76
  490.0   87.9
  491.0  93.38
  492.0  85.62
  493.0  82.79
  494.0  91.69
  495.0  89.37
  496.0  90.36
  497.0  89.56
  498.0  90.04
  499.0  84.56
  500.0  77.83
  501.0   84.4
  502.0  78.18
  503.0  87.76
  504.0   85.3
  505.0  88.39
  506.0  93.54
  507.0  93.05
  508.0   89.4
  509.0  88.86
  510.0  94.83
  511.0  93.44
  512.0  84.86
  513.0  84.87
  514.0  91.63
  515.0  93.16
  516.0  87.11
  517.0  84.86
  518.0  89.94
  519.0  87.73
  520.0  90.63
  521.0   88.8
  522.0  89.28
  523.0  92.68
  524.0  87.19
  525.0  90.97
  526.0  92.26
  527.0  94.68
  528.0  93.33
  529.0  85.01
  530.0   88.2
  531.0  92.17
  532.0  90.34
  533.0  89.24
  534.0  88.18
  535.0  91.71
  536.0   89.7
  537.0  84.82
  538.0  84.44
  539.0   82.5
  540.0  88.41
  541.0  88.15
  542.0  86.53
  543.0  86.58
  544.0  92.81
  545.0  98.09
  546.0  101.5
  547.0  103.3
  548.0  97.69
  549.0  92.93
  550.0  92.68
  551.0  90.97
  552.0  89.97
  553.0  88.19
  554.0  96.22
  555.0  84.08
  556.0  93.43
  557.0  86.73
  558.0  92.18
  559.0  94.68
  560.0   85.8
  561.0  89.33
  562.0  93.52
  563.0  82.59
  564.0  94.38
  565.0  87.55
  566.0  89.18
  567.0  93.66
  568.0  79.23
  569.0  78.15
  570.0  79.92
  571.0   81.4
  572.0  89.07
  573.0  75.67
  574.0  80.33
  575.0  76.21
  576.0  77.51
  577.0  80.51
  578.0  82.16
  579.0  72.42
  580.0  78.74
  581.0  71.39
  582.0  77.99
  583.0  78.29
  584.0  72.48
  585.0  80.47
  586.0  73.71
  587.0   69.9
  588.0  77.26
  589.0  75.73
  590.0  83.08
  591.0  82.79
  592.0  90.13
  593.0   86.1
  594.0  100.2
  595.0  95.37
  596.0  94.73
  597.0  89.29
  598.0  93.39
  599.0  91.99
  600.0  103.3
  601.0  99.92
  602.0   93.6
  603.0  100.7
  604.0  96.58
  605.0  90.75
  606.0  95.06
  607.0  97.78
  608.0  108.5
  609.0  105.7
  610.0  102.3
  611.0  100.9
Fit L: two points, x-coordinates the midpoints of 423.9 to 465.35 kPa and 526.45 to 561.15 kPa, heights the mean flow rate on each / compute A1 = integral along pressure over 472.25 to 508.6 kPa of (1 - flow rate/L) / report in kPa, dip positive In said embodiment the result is 2.2 kPa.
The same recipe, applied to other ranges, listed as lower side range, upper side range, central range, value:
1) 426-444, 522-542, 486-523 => 1.0 kPa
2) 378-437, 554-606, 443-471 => -3.4 kPa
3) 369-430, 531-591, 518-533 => -1.1 kPa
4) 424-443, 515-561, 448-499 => 2.4 kPa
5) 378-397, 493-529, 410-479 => -3.8 kPa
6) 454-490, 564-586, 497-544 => -3.1 kPa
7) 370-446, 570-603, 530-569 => -3.1 kPa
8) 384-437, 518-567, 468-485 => 0.4 kPa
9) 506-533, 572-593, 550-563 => -1.1 kPa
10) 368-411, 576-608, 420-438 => -1.4 kPa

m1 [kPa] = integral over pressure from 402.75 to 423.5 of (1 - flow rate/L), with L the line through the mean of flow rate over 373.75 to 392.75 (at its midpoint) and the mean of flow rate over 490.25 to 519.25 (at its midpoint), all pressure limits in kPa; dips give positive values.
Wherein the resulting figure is 2.0 kPa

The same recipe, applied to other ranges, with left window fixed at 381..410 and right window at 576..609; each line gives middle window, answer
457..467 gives -1.4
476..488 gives -0.8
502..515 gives -1.3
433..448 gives -4.1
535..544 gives -0.4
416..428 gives -0.6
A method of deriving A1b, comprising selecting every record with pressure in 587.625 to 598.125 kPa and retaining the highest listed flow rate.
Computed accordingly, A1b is 100.2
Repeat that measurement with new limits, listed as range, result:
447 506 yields 102.7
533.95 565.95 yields 103.3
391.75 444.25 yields 108.3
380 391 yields 88.66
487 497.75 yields 93.38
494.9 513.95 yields 94.83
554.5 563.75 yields 94.68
